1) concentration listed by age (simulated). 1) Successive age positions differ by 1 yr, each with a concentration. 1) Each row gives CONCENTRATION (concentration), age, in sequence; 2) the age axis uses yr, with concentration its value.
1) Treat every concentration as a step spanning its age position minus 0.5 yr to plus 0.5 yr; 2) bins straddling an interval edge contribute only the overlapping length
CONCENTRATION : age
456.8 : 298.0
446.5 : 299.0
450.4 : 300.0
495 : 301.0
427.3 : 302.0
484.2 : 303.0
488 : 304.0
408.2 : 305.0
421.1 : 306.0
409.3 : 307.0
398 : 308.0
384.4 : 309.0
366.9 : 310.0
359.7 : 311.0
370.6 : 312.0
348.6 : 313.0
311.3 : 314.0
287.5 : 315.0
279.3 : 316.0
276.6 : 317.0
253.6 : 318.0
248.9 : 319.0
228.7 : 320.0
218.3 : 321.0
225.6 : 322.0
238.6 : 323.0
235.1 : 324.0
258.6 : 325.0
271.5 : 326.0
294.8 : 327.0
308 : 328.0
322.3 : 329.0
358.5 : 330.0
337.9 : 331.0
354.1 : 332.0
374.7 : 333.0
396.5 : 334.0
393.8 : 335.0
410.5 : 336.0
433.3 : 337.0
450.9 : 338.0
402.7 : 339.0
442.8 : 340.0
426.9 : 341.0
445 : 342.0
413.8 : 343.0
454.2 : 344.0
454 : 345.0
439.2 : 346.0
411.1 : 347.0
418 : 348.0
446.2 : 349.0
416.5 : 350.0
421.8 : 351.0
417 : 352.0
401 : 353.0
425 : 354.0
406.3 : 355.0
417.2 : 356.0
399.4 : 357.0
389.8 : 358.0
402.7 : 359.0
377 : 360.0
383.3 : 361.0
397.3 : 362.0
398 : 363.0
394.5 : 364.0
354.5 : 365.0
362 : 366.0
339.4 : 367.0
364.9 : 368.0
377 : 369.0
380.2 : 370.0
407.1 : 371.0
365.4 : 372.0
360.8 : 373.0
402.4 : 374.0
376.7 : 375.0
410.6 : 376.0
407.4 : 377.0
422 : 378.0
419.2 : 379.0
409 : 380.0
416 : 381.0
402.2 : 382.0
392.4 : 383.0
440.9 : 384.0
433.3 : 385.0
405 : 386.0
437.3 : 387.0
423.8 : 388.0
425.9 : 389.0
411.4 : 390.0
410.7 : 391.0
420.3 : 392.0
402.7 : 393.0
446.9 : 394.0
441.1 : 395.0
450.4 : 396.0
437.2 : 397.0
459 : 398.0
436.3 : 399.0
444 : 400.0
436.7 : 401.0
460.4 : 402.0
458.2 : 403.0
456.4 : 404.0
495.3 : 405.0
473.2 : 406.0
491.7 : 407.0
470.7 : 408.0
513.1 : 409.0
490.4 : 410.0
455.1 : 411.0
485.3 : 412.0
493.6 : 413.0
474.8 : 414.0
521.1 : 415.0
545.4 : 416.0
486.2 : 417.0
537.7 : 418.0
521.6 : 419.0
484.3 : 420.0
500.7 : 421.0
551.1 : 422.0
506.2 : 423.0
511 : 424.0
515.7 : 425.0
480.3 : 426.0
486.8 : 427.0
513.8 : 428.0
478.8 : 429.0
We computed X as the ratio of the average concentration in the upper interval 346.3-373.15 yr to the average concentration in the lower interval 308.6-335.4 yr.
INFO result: 1.29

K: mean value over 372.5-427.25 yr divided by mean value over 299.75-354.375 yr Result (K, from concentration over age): 1.2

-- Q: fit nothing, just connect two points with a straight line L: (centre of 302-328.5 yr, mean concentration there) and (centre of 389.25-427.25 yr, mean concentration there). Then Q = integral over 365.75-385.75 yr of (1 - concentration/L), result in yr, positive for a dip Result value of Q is 1.30 yr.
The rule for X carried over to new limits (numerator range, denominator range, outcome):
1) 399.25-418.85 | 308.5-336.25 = 1.56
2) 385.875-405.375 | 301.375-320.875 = 1.24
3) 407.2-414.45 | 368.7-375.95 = 1.26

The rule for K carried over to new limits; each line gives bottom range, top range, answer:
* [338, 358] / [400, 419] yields 1.15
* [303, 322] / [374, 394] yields 1.23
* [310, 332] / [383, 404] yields 1.49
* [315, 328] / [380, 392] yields 1.63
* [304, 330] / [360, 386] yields 1.25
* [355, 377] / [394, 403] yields 1.16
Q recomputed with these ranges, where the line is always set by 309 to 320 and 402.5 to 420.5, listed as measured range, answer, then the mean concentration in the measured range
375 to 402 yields 1.5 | 424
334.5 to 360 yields -3.4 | 421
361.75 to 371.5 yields 0.7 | 377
